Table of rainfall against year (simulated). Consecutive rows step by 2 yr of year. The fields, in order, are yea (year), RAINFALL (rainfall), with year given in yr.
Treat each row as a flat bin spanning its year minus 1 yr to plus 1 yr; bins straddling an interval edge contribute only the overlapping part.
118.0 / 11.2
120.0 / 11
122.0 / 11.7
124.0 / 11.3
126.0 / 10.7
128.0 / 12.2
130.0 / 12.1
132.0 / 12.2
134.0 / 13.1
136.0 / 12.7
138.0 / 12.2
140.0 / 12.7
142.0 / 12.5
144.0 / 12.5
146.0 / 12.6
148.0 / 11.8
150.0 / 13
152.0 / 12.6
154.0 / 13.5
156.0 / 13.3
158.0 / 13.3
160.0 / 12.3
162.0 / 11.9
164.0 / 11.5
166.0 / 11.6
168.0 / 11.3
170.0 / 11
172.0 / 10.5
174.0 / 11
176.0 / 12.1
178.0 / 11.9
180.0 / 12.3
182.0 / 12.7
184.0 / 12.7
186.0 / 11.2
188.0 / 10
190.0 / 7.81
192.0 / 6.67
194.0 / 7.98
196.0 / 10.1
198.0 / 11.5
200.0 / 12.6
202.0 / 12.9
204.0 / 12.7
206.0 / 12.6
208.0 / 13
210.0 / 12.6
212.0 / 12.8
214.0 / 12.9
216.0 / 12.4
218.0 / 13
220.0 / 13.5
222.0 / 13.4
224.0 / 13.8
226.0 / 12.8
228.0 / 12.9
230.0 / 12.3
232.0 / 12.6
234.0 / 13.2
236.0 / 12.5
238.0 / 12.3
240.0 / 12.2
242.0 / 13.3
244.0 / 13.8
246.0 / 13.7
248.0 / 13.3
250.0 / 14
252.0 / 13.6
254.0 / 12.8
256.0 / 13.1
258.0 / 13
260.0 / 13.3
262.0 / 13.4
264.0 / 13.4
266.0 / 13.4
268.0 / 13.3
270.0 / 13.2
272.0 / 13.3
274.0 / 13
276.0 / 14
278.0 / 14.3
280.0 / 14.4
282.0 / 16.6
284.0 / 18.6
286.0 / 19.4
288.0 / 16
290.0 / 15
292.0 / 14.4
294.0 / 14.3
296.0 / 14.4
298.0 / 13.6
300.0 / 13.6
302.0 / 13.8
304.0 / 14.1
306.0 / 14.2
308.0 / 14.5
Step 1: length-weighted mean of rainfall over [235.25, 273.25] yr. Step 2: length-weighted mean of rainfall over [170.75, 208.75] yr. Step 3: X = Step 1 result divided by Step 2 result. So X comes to 1.2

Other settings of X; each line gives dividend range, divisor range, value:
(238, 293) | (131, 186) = 1.15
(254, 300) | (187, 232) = 1.21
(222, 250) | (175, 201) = 1.21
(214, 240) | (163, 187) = 1.10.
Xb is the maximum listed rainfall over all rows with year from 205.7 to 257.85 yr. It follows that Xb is 14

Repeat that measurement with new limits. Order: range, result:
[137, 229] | 13.8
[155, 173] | 13.3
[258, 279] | 14.3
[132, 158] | 13.5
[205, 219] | 13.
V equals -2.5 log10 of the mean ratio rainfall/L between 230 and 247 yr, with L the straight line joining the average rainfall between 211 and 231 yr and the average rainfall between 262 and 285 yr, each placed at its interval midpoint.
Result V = 0.04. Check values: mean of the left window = 13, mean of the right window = 14.3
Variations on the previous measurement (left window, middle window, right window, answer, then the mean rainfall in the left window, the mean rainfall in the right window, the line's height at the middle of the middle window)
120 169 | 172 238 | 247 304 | 0.11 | 12.2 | 14.2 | 13.2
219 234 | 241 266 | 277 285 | 0.09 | 13.1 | 16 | 14.5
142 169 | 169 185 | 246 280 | 0.07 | 12.4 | 13.4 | 12.6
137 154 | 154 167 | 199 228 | 0.02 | 12.5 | 12.9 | 12.6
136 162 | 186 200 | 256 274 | 0.34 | 12.7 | 13.3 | 12.9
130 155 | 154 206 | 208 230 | 0.13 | 12.6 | 13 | 12.8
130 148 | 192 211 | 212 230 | 0.12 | 12.5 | 13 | 12.9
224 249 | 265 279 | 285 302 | 0.06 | 12.9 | 15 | 14.2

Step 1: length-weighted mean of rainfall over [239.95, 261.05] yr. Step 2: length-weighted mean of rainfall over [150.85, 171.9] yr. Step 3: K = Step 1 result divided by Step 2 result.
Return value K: 1.1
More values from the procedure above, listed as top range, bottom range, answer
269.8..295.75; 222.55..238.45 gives 1.18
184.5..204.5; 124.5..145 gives 0.84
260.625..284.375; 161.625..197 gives 1.31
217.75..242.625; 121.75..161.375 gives 1.04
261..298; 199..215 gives 1.15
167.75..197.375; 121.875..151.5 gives 0.87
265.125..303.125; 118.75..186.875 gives 1.21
